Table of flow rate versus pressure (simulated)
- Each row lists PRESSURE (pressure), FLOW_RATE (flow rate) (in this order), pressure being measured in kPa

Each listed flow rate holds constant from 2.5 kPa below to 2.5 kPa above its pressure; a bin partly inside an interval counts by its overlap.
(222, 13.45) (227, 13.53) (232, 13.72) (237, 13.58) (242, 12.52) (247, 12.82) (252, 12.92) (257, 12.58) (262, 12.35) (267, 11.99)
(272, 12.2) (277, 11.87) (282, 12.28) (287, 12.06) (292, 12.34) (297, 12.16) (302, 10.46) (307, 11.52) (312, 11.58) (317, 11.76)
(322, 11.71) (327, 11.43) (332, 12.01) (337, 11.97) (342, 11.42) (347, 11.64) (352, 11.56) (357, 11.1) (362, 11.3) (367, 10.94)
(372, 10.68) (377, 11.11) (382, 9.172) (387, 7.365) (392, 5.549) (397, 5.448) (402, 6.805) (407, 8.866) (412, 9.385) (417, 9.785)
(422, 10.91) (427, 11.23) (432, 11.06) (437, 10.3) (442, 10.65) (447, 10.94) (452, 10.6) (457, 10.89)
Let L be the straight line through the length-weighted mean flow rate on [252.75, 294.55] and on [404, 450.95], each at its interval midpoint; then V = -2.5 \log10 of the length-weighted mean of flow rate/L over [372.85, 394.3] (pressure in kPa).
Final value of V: 0.27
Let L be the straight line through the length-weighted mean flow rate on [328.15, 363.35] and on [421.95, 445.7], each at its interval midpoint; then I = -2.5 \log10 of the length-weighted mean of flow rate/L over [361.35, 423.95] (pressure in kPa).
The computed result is 0.24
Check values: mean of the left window 11.6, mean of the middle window 8.94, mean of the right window 10.8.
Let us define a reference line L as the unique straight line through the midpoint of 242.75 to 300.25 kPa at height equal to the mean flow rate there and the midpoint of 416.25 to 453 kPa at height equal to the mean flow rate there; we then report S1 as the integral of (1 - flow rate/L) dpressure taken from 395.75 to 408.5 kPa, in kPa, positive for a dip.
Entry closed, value 4.6 kPa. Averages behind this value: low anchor 12.3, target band 7.05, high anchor 10.7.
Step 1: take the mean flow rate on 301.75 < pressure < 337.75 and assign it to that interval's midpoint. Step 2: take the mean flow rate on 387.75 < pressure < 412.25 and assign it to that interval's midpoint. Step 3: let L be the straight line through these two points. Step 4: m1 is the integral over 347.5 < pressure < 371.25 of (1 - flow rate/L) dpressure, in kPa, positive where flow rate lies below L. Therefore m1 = -4.80 kPa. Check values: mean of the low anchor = 11.6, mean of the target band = 11.2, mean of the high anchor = 7.02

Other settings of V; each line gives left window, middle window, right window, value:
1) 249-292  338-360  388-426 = -0.155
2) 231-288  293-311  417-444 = 0.058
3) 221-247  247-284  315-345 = 0.038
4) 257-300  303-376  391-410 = -0.211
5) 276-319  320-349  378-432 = -0.097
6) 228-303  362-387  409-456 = 0.097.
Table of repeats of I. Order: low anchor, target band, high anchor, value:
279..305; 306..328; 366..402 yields -0.07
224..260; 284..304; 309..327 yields 0.03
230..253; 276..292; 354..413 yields -0.02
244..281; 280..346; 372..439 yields -0.05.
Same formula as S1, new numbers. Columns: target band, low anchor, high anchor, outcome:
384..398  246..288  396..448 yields 5.4 kPa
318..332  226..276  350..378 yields 0.0 kPa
